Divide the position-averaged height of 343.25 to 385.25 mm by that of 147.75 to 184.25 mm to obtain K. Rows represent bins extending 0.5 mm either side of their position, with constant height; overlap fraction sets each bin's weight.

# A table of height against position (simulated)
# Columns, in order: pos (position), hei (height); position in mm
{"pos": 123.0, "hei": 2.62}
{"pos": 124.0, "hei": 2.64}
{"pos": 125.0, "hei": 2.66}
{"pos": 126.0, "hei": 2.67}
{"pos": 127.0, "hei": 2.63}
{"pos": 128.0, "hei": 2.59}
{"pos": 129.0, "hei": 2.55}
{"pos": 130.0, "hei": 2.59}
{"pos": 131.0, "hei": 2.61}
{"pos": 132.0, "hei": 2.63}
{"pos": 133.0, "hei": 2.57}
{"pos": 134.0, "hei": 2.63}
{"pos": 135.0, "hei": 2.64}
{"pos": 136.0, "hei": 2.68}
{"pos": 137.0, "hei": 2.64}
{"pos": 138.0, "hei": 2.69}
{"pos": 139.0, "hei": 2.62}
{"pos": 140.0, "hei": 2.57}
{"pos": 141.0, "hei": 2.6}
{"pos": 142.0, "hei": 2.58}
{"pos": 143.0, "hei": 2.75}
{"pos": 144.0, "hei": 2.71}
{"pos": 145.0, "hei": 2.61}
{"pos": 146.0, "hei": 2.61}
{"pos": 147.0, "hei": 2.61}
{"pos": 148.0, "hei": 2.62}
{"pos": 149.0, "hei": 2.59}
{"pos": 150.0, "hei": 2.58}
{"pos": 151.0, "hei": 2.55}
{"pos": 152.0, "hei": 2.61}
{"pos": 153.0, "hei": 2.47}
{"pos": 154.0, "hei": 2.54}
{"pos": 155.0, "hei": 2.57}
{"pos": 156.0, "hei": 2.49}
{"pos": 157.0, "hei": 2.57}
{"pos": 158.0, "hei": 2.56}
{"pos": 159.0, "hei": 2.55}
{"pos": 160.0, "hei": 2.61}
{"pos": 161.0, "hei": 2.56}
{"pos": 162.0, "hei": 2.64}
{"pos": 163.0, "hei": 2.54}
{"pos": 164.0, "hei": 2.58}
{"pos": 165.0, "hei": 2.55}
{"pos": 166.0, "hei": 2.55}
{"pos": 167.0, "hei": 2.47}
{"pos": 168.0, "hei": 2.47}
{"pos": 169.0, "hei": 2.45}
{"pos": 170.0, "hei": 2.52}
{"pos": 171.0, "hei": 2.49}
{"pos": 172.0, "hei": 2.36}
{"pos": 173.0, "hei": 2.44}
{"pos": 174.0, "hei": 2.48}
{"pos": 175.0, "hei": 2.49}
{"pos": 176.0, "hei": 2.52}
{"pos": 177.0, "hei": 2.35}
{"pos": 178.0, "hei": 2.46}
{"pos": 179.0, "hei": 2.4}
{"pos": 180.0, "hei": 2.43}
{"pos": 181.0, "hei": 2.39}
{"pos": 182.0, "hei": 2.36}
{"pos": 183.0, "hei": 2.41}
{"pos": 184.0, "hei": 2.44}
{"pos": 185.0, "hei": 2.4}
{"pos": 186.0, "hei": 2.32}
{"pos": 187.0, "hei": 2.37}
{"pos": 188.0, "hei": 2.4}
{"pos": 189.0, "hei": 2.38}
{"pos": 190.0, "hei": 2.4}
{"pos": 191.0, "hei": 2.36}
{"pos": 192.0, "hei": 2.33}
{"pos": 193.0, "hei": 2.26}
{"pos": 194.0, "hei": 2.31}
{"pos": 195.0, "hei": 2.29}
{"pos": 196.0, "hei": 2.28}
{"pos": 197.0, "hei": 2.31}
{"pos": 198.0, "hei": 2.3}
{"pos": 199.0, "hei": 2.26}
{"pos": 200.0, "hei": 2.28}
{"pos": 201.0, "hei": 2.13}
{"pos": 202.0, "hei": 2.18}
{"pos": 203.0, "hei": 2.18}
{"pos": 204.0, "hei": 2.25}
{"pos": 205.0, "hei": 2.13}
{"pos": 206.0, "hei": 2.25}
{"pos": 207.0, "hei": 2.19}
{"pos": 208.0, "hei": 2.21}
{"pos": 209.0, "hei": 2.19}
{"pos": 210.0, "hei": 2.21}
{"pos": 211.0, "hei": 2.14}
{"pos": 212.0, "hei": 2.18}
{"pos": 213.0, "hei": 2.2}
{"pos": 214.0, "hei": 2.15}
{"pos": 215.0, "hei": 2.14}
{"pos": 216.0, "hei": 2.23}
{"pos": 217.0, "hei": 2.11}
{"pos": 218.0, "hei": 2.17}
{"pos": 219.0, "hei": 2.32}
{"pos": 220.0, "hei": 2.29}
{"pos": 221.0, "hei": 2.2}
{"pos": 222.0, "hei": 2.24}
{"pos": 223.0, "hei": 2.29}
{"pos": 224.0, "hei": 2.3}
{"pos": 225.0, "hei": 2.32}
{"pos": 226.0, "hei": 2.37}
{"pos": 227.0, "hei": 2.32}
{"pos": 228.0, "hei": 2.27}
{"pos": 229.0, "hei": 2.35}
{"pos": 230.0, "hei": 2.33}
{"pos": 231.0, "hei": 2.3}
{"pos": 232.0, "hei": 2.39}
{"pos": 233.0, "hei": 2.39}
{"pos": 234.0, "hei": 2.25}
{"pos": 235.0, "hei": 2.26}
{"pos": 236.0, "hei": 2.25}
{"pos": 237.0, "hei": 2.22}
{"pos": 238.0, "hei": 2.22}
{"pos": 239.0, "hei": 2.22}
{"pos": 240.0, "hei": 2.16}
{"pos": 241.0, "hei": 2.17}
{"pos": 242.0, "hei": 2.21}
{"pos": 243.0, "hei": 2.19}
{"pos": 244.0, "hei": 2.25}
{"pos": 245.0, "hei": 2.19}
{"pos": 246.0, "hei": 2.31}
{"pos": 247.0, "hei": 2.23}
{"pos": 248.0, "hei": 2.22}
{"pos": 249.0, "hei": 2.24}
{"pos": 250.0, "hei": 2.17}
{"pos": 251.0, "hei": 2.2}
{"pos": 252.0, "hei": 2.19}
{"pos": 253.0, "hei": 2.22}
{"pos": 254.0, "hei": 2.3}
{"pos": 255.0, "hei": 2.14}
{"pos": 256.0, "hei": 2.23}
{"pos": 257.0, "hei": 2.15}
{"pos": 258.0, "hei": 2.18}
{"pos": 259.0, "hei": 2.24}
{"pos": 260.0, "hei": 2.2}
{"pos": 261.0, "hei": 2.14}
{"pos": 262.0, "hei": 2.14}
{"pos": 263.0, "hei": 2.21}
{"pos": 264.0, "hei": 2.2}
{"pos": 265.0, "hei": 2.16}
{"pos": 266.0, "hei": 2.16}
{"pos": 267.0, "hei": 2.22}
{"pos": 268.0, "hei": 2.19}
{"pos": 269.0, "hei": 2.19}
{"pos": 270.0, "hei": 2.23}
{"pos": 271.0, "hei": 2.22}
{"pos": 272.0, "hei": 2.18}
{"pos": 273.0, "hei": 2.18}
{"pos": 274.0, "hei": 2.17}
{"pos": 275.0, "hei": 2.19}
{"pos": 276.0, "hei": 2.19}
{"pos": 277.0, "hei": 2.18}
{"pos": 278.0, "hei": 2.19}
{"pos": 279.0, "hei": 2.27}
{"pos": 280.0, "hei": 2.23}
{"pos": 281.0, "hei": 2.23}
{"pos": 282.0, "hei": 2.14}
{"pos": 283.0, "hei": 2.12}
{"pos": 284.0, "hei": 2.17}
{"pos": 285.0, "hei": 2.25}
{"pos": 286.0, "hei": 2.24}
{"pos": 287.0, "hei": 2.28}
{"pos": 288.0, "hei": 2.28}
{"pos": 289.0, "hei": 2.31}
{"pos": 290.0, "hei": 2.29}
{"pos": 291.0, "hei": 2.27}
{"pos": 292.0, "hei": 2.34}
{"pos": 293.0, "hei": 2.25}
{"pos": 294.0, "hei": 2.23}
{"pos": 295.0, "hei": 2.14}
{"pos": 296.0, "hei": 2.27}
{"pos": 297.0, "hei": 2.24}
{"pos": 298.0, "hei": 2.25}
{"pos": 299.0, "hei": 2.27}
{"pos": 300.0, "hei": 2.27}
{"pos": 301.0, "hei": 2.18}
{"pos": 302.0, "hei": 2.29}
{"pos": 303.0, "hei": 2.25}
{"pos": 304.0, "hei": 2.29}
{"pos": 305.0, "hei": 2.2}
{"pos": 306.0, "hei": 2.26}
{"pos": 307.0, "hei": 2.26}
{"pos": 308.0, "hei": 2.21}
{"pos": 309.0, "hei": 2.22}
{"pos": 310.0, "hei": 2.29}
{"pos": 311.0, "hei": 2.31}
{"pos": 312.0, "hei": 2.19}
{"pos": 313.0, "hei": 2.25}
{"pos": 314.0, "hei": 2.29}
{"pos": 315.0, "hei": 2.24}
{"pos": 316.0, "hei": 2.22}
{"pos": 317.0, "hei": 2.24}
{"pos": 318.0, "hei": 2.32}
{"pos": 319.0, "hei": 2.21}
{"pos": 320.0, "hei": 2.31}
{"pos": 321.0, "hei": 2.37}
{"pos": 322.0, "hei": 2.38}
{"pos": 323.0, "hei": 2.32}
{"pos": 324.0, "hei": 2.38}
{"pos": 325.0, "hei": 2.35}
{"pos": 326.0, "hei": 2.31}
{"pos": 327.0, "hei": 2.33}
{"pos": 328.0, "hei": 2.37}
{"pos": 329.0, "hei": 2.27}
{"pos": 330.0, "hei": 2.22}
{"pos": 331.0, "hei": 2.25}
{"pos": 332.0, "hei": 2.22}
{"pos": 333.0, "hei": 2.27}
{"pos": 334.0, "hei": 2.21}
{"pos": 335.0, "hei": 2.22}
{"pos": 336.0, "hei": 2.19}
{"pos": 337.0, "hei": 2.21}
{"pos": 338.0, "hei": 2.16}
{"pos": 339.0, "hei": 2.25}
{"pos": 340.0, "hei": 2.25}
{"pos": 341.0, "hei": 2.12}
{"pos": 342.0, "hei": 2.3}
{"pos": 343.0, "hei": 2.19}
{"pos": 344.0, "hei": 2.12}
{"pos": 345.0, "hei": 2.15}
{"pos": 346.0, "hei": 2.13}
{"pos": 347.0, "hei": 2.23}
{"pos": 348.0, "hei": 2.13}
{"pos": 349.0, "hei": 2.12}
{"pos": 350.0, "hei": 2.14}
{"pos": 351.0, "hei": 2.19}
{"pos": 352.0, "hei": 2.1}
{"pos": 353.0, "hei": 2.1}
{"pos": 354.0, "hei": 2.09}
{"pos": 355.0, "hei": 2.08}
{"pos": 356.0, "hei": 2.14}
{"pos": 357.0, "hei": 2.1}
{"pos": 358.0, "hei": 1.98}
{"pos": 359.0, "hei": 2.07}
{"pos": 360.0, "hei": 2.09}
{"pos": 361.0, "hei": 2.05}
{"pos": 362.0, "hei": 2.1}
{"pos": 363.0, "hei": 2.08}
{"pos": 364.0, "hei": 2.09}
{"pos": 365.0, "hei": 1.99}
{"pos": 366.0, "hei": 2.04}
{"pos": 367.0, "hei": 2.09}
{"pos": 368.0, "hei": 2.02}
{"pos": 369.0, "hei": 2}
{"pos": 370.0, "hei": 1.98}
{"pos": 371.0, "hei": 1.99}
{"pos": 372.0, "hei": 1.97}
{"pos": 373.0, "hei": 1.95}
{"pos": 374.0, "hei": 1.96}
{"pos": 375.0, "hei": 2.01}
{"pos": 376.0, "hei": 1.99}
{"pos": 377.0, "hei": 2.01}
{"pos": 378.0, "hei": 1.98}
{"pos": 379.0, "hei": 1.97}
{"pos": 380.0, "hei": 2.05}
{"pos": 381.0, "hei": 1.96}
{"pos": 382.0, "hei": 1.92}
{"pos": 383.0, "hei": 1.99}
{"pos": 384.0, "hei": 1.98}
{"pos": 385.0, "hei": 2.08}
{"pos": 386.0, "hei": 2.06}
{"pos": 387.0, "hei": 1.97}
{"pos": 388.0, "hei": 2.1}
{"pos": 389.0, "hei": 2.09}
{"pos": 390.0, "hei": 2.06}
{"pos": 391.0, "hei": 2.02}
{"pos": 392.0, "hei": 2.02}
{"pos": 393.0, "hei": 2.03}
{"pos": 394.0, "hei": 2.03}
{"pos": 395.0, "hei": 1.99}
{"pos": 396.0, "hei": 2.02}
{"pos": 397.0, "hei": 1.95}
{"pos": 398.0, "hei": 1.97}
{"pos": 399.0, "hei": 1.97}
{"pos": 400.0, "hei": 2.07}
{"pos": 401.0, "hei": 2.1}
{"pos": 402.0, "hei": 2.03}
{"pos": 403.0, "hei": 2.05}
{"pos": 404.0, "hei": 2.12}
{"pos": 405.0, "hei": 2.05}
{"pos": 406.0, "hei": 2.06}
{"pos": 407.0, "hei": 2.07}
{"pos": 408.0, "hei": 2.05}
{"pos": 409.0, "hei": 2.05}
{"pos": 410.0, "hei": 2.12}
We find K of 0.82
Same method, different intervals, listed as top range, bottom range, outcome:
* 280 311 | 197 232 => 1.00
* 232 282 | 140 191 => 0.88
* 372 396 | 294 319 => 0.89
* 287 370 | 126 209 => 0.89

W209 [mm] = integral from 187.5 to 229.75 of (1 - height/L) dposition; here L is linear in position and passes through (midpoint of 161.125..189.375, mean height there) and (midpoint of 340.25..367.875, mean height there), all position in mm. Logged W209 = 2.4 mm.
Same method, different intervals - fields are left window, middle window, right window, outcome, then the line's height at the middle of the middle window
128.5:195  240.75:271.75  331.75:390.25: 1.5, 2.31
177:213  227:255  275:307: 0.3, 2.27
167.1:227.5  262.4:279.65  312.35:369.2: 0.4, 2.25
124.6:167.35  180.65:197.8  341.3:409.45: 1.0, 2.49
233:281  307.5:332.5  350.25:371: -1.9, 2.12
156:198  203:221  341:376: 1.3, 2.37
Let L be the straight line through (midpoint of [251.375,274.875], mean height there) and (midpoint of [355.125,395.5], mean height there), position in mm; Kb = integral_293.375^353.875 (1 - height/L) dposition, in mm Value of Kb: -3.9 mm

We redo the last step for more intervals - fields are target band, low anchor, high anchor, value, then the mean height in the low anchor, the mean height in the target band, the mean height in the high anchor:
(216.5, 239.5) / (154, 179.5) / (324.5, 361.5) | 1.1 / 2.51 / 2.28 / 2.18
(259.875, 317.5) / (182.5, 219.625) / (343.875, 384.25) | -2.1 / 2.26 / 2.23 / 2.05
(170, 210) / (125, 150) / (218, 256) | 1.6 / 2.62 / 2.33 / 2.26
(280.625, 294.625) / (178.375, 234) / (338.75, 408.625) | -0.4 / 2.28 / 2.24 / 2.06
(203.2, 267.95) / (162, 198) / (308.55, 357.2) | 3.4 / 2.42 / 2.23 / 2.23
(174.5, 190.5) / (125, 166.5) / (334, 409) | 0.7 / 2.6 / 2.41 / 2.07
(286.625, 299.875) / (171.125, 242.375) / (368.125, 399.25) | -0.7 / 2.29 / 2.26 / 2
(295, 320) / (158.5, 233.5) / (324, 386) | -0.8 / 2.34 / 2.25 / 2.11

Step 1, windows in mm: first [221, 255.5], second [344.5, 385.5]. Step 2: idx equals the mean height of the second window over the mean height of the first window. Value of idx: 0.91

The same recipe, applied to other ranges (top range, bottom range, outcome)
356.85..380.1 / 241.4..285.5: 0.92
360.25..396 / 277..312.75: 0.90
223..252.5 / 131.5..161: 0.87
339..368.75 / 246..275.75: 0.96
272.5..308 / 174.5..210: 0.96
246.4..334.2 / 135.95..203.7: 0.91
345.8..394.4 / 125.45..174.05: 0.79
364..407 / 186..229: 0.89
